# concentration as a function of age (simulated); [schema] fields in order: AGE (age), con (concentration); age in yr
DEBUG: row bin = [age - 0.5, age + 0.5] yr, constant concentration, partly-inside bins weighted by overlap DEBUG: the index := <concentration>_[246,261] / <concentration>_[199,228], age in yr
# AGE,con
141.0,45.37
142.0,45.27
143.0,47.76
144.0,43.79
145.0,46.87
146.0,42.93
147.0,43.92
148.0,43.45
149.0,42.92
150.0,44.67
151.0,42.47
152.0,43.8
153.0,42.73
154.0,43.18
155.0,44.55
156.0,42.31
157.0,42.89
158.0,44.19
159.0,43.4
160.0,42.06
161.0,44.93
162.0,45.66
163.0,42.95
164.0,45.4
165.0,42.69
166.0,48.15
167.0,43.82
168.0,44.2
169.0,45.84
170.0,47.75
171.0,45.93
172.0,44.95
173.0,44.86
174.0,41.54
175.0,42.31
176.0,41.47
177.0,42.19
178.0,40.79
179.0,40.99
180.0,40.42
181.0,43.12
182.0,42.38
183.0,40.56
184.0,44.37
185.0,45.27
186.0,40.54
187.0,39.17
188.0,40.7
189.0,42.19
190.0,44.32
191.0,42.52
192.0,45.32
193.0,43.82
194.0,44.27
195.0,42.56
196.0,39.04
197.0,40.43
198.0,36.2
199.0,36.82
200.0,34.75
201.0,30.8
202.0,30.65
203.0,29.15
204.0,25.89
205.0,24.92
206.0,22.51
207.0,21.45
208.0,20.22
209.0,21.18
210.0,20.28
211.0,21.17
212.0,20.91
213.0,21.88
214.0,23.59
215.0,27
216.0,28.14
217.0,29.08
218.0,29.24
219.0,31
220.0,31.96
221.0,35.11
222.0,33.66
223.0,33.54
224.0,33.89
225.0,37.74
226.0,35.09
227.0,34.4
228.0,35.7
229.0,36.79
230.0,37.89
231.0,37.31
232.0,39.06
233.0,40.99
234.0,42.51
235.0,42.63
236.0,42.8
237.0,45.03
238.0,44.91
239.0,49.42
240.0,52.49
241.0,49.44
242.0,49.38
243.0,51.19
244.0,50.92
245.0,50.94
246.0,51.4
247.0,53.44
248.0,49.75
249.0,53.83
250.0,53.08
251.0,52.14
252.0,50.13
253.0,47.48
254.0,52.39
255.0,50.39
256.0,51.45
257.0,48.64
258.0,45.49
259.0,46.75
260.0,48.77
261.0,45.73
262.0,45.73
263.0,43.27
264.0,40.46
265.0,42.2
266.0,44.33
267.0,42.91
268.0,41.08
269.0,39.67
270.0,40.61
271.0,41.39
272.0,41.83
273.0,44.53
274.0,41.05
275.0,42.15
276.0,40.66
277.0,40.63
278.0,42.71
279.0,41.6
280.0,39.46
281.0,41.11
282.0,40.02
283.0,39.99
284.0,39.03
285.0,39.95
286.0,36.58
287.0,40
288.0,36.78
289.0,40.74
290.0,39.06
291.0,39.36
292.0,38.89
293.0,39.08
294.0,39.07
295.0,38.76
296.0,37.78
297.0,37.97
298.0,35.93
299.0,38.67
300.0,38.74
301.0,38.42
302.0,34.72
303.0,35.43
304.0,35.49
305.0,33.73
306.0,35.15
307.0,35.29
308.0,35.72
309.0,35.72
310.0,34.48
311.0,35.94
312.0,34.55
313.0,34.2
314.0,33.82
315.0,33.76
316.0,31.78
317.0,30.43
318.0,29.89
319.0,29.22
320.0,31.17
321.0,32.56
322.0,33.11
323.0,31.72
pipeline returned 1.76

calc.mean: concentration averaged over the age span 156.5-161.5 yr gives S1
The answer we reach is 43.5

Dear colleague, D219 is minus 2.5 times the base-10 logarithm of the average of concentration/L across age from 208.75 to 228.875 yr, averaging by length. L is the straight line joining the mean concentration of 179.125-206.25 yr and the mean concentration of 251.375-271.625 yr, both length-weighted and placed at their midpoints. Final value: 0.36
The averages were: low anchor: 38.4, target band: 29.5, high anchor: 45.5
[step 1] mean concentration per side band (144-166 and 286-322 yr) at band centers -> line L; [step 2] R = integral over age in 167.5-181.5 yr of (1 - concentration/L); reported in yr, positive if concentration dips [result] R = -0.2 yr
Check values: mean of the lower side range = 43.8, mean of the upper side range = 35.8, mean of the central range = 43.3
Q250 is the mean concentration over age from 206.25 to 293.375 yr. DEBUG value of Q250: 40.2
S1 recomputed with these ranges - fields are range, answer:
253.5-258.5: 49.7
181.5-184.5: 42.4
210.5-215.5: 22.9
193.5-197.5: 41.6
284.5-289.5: 38.8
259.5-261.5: 47.2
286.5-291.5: 39.2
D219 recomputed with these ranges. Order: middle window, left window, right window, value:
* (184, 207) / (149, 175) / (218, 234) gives 0.07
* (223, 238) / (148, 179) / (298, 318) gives 0.03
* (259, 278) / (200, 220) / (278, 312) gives -0.25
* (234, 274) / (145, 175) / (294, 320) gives -0.22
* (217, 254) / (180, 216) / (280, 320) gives -0.22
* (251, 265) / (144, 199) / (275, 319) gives -0.21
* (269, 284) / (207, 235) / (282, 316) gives -0.17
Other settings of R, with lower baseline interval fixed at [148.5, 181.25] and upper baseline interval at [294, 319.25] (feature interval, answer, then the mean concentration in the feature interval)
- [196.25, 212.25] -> 5.3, 27.6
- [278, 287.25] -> -0.8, 39.9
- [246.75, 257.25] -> -3.5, 51.2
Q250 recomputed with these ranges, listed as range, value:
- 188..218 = 31.5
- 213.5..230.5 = 32.6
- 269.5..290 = 40.5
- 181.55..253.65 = 38.2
